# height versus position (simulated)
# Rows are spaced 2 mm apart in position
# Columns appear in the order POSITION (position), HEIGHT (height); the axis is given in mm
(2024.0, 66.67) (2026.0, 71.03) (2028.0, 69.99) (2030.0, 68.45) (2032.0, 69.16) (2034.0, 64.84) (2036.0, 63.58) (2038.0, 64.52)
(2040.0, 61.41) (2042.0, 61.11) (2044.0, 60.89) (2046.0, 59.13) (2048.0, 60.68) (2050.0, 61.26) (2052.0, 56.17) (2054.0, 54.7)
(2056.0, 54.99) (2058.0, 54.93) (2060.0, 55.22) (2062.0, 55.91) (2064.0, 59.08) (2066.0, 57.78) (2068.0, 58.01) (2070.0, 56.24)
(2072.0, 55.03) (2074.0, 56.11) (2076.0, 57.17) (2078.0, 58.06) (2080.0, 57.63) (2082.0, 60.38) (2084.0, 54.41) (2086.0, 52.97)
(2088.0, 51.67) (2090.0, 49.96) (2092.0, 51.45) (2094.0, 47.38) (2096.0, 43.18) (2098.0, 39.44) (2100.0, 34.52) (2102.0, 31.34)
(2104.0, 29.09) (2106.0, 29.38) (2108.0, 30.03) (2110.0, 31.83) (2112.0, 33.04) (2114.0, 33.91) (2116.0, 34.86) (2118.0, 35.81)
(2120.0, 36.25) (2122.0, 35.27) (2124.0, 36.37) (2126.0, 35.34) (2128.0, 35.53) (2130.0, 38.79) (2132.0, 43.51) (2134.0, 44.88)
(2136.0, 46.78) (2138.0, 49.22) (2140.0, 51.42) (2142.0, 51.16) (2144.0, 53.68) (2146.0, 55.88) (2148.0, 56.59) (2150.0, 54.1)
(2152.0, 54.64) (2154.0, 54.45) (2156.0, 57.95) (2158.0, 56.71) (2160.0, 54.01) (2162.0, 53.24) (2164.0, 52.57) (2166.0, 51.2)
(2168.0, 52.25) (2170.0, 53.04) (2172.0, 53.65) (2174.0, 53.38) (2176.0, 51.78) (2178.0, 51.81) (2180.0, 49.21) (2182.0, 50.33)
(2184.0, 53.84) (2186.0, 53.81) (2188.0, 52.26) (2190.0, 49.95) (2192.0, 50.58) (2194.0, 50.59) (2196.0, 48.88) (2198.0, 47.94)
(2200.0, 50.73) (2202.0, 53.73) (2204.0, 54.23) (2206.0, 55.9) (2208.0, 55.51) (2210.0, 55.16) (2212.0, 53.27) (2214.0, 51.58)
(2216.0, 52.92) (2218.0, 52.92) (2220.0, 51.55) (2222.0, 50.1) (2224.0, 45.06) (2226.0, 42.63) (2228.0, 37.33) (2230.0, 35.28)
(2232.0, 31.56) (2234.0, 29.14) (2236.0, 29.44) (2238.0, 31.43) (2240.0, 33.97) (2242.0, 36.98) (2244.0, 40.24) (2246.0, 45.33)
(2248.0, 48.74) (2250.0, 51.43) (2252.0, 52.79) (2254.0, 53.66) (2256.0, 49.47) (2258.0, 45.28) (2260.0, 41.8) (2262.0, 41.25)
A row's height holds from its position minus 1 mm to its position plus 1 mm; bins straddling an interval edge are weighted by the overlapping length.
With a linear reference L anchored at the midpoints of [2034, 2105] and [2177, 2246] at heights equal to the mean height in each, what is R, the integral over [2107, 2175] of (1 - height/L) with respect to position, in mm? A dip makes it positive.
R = 5.3 mm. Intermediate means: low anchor 54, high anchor 46.7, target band 46.2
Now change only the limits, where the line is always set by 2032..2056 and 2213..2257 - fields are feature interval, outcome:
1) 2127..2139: 2.18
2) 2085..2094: 0.89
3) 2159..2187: -1.95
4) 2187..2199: -0.72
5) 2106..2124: 6.81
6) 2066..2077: 0.32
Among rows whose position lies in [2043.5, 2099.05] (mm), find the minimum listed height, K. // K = 39.44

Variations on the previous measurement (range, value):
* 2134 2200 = 44.88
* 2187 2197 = 48.88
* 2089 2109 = 29.09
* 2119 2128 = 35.27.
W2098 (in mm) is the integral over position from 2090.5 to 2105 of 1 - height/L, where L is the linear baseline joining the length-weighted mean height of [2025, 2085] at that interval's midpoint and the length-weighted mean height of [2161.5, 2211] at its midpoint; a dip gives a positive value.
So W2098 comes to 4.45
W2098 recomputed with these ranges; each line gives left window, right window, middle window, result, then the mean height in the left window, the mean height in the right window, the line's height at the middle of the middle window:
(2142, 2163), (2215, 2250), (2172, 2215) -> -4.0 mm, 54.9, 41.2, 47.9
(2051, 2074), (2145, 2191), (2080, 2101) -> 2.5 mm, 56.2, 53.3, 55.4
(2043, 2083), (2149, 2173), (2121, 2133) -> 3.9 mm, 57.5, 54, 55.2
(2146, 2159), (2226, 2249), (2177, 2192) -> -0.9 mm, 55.8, 36.6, 48.5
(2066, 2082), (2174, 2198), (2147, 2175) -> -0.9 mm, 57.2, 51.1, 52.5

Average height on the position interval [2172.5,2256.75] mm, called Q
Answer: 47.6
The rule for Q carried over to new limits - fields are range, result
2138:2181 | 53.4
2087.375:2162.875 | 43.7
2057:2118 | 47.1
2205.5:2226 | 51.8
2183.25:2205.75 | 51.6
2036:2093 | 57.1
